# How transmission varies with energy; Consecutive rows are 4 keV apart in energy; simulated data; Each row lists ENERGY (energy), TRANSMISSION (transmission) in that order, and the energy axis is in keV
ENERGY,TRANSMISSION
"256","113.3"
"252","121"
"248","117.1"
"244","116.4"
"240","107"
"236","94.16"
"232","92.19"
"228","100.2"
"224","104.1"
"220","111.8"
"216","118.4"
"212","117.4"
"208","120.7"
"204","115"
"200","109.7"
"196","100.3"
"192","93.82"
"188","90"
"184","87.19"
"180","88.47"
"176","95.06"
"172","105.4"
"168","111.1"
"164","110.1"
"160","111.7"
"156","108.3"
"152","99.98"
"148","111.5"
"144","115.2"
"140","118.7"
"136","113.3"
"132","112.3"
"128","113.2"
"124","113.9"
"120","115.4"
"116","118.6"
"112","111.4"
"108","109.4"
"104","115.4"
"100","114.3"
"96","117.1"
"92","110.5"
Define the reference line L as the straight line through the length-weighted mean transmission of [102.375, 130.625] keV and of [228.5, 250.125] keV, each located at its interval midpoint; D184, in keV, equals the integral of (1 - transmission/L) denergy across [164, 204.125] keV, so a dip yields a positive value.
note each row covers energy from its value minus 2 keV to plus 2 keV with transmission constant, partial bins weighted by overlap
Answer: 3.54 keV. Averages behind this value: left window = 114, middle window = 99.4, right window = 105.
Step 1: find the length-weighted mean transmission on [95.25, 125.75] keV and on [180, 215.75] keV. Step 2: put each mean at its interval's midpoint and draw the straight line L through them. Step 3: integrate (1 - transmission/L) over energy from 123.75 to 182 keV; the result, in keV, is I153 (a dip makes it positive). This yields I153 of 0.6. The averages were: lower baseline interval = 114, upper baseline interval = 104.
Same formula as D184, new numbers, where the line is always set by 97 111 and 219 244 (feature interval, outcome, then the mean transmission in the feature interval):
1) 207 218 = -1.55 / 119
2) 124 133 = -0.16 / 113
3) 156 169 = -0.28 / 111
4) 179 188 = 1.54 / 88.2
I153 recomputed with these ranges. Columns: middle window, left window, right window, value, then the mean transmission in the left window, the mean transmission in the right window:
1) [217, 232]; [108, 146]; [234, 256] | 1.0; 114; 111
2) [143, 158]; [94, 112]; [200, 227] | 0.7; 114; 114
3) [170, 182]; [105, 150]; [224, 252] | 1.5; 114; 106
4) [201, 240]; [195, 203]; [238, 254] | 0.8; 107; 115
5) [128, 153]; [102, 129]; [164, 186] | -1.1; 114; 98.6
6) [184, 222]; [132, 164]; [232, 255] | 1.0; 111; 110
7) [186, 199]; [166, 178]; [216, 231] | 1.1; 104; 106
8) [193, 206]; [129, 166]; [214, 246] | 0.1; 111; 106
